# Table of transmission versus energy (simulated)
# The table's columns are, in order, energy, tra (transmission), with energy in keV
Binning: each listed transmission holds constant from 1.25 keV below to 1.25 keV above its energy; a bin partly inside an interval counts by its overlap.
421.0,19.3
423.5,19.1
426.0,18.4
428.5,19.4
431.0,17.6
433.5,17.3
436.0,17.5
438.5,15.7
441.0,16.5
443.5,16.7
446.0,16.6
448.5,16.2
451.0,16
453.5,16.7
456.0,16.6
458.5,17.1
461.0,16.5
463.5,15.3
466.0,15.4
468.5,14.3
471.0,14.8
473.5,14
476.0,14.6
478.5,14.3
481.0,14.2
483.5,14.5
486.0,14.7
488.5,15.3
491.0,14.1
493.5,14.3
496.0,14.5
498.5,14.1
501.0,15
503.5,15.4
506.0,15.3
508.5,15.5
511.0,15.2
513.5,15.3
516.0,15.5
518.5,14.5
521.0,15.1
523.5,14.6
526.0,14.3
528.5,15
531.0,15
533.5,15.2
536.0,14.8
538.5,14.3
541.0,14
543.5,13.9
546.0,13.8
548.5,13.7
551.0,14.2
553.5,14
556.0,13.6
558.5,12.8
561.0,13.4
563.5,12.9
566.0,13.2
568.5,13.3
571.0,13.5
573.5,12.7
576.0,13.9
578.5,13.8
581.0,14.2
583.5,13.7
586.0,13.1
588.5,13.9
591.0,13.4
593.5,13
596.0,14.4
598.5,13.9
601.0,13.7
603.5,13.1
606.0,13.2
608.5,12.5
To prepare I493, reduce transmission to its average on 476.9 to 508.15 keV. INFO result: 14.7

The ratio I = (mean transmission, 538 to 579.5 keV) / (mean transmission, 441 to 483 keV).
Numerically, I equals 0.9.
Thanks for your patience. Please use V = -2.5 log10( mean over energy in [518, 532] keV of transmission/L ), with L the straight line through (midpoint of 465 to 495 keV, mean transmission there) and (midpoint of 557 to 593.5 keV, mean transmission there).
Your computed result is -0.06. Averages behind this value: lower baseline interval 14.5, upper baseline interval 13.4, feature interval 14.8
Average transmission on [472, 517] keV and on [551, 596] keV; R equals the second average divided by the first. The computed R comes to 0.9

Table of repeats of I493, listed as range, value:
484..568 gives 14.4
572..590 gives 13.6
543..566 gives 13.6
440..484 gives 15.6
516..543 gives 14.7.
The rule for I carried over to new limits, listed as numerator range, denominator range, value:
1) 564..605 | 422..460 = 0.79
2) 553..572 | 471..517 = 0.90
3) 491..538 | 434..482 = 0.94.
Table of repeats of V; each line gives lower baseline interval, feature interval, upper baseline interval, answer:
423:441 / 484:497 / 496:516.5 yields 0.08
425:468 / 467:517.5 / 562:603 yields 0.06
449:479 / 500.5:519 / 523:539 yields -0.02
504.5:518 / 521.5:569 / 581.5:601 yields 0.04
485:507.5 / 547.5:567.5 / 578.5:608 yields 0.04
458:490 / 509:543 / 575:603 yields -0.03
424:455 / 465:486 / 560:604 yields 0.12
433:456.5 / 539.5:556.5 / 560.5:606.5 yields 0.03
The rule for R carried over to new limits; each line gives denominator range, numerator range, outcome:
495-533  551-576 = 0.89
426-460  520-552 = 0.85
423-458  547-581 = 0.79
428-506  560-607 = 0.86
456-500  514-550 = 0.98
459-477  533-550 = 0.94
